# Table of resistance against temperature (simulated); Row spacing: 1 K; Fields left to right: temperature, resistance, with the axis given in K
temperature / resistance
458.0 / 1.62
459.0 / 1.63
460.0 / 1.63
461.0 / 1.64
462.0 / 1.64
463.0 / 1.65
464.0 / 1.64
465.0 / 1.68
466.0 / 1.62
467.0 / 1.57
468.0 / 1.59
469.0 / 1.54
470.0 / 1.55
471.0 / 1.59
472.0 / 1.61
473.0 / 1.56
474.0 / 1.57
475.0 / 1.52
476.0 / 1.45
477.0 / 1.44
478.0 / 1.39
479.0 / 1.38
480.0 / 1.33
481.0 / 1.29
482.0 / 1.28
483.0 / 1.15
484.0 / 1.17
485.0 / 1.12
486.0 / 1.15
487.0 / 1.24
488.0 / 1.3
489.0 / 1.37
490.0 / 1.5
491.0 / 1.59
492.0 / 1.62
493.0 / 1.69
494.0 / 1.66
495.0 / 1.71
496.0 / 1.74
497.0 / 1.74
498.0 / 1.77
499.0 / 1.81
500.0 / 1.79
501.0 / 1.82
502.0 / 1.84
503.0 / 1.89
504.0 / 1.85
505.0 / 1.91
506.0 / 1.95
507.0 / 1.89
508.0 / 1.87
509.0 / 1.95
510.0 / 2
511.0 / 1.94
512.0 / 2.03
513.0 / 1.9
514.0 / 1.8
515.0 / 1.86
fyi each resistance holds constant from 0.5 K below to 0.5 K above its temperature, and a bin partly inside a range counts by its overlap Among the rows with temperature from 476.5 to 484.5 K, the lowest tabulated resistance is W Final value 1.15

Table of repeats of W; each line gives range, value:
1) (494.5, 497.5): 1.71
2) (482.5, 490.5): 1.12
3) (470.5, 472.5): 1.59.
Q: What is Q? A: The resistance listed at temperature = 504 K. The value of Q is 1.85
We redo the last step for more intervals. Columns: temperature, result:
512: 2.03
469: 1.54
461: 1.64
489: 1.37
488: 1.3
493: 1.69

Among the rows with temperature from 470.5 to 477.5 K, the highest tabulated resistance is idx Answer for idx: 1.61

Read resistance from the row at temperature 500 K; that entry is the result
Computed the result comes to 1.79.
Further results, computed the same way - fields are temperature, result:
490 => 1.5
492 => 1.62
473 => 1.56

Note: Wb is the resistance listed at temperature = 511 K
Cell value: 1.94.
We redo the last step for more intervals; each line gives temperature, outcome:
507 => 1.89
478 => 1.39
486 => 1.15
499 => 1.81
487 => 1.24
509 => 1.95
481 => 1.29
